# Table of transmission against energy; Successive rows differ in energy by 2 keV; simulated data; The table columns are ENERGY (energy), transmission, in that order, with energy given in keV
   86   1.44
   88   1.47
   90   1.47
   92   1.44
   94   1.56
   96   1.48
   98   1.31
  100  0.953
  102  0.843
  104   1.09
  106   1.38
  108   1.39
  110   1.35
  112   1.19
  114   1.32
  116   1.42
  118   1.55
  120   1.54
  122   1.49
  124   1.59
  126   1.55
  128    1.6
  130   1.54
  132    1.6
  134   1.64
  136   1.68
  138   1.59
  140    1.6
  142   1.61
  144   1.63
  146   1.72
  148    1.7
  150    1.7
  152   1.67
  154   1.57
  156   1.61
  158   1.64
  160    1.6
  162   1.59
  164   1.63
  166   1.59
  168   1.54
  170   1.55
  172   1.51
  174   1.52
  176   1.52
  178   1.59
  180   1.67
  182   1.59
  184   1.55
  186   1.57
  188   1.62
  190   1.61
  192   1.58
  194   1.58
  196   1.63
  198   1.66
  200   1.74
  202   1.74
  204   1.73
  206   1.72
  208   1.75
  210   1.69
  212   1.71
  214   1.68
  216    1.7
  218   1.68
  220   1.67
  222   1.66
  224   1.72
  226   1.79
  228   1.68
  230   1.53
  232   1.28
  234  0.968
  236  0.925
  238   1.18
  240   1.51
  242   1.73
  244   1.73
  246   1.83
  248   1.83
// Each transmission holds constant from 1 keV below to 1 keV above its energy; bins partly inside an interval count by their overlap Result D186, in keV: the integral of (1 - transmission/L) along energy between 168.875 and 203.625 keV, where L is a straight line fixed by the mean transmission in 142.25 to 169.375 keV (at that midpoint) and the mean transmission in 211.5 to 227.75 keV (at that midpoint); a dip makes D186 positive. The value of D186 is 1.23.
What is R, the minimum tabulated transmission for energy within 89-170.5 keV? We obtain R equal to 0.843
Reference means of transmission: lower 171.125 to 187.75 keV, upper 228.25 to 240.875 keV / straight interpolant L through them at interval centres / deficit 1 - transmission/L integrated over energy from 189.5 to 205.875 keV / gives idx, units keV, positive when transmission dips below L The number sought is -2.2 keV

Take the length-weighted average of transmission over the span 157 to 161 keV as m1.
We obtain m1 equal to 1.62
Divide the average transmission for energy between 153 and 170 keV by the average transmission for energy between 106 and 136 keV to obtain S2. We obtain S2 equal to 1.07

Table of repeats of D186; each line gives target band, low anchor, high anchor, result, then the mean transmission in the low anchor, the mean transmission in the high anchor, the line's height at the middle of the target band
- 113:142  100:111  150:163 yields -3.8 keV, 1.19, 1.62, 1.37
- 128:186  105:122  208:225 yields -3.2 keV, 1.4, 1.69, 1.52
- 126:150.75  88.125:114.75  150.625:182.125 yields -2.8 keV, 1.3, 1.59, 1.46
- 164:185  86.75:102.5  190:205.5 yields 0.3 keV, 1.33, 1.66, 1.59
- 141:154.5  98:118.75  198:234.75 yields -2.6 keV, 1.25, 1.64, 1.39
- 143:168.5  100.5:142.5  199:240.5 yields -2.4 keV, 1.45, 1.57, 1.49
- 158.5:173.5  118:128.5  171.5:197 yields 0.0 keV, 1.55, 1.58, 1.57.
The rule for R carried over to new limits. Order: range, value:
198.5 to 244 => 0.925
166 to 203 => 1.51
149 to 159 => 1.57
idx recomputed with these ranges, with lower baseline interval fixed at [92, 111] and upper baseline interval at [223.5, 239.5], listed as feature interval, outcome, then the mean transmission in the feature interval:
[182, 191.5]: -1.7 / 1.59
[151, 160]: -2.1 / 1.62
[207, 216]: -2.3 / 1.71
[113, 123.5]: -1.5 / 1.47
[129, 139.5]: -2.5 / 1.61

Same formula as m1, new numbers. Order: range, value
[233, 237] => 0.947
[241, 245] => 1.73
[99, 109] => 1.13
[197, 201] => 1.7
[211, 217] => 1.7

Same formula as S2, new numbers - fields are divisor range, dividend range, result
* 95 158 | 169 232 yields 1.10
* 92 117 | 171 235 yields 1.26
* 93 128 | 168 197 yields 1.16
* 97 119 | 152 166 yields 1.28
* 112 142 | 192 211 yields 1.10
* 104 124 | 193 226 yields 1.21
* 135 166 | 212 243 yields 0.93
